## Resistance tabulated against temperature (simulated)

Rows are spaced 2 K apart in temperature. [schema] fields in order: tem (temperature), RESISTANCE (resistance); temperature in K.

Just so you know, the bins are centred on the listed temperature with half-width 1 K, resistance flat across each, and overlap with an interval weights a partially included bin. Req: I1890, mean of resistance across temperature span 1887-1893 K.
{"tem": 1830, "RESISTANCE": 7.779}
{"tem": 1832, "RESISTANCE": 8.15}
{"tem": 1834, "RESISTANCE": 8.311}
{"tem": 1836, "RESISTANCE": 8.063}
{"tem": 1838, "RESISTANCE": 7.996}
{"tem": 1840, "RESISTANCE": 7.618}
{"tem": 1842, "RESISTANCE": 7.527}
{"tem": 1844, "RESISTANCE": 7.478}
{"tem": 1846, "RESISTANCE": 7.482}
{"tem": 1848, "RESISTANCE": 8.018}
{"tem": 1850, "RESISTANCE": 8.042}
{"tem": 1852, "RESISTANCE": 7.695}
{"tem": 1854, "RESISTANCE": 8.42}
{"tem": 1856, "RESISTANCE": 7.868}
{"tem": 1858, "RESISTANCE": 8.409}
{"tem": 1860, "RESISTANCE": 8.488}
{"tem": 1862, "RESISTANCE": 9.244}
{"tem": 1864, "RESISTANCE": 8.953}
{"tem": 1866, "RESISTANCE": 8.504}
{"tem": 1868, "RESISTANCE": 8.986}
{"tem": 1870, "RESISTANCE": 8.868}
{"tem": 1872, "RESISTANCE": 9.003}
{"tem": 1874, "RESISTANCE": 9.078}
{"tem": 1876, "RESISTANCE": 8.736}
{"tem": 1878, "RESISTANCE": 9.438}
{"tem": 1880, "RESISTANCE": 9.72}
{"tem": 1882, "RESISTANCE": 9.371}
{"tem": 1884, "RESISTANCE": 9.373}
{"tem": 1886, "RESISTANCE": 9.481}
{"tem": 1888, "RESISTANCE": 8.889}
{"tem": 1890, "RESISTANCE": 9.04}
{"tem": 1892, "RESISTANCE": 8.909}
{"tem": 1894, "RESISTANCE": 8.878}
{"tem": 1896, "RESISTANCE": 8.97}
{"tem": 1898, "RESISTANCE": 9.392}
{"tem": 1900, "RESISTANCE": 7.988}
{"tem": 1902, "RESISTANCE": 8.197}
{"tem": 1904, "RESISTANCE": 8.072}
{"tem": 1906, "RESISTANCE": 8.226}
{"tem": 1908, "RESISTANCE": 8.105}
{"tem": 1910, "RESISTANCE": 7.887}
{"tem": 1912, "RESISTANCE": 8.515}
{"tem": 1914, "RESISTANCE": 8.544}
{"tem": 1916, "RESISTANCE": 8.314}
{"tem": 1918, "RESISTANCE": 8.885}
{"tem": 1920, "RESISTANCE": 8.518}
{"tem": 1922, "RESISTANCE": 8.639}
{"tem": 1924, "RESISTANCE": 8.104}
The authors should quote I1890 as 8.95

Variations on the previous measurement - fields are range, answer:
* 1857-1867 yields 8.72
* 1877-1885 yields 9.48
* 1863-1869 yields 8.81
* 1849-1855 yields 8.05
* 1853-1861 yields 8.3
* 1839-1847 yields 7.53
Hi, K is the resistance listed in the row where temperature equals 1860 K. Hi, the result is 8.488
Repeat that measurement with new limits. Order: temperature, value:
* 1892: 8.909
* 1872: 9.003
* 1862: 9.244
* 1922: 8.639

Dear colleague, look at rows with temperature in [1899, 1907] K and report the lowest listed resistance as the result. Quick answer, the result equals 7.988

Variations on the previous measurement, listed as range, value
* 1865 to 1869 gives 8.504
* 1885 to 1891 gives 8.889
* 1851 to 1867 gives 7.695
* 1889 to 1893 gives 8.909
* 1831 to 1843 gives 7.527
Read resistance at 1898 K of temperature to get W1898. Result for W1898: 9.392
